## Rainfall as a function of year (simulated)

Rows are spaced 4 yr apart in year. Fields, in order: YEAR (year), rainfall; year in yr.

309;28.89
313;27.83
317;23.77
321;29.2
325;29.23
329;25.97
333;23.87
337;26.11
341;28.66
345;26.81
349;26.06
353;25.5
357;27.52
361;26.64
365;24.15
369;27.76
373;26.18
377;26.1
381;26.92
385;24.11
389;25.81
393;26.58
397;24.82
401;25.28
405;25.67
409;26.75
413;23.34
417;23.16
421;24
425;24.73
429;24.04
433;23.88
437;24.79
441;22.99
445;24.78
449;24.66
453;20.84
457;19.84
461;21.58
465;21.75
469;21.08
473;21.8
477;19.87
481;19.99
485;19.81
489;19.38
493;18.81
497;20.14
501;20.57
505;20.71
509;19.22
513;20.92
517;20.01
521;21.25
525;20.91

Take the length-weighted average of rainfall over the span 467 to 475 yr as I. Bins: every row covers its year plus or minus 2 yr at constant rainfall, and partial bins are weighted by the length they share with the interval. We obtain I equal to 21.4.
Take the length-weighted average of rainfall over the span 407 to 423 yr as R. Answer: 24.3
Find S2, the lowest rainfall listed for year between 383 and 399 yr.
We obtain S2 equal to 24.11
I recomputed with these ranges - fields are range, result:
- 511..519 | 20.5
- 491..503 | 19.8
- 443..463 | 22.3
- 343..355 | 26.1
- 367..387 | 26.2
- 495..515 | 20.3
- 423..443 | 24.1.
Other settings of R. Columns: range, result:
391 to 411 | 25.8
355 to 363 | 27.1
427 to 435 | 24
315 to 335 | 26.4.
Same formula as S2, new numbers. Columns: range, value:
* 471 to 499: 18.81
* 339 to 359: 25.5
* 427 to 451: 22.99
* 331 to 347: 23.87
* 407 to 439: 23.16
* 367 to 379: 26.1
